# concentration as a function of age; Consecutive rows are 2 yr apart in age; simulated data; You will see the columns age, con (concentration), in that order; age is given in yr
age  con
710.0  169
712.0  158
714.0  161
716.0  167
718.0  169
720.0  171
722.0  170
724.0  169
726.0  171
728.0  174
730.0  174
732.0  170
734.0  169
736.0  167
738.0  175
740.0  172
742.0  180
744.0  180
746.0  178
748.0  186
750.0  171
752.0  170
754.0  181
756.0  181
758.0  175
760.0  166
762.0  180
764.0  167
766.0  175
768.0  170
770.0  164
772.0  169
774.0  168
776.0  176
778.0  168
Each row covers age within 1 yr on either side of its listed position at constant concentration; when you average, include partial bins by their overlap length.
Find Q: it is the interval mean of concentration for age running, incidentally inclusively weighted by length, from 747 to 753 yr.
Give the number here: 176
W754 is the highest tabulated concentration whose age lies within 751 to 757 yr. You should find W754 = 181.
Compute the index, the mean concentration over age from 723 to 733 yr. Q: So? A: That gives 172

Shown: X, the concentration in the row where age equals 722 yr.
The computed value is 170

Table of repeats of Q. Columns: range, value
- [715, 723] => 169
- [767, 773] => 168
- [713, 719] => 166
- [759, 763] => 173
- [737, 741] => 174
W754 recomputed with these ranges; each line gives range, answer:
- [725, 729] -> 174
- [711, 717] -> 167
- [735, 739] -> 175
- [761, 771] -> 180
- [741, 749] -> 186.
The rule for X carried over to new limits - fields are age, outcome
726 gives 171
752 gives 170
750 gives 171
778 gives 168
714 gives 161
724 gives 169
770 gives 164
